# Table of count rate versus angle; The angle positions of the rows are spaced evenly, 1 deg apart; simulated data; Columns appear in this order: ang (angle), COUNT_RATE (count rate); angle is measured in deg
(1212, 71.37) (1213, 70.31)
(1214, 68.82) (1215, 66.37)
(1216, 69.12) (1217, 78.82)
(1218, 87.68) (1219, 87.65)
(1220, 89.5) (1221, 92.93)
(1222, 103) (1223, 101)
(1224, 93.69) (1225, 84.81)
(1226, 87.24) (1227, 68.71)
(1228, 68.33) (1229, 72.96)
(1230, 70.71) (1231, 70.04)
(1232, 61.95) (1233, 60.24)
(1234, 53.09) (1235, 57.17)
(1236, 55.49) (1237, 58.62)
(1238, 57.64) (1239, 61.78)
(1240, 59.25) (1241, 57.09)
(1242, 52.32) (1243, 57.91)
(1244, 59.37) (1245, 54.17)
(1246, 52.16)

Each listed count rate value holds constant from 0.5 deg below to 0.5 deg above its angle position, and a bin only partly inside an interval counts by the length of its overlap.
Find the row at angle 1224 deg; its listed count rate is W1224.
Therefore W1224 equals 93.69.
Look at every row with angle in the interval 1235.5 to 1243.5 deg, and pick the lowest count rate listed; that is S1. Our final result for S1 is 52.32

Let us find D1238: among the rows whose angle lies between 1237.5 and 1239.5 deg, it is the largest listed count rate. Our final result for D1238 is 61.78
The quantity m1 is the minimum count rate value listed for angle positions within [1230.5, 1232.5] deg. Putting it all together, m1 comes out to 61.95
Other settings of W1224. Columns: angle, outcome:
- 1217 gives 78.82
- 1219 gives 87.65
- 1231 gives 70.04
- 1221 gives 92.93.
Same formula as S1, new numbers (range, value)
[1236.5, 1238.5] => 57.64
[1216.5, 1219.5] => 78.82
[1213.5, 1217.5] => 66.37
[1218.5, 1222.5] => 87.65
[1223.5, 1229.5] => 68.33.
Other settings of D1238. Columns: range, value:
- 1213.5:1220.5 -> 89.5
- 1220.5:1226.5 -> 103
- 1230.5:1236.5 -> 70.04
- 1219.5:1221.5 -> 92.93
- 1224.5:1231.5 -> 87.24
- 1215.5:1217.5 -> 78.82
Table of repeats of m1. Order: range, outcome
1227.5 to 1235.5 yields 53.09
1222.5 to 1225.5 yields 84.81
